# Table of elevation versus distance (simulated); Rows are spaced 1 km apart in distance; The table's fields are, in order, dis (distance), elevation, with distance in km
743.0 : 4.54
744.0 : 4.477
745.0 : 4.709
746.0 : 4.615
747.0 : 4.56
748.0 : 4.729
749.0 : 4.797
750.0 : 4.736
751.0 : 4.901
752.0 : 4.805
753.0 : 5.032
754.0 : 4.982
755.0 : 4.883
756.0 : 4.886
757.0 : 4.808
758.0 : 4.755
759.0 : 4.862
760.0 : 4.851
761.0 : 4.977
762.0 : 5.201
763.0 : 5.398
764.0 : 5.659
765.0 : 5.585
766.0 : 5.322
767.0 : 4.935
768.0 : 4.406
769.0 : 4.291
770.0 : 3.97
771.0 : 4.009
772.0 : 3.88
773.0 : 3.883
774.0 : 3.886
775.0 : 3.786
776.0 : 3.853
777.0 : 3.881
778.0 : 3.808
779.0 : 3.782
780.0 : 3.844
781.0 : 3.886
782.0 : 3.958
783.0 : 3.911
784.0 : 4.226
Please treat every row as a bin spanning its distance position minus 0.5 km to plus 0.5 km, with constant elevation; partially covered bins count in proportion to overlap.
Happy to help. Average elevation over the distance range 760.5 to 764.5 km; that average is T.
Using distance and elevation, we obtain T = 5.31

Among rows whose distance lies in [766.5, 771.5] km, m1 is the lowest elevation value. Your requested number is 3.97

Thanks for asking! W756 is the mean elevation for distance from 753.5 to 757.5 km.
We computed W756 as 4.89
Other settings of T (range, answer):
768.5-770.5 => 4.13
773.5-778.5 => 3.84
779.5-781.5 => 3.87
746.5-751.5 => 4.74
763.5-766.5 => 5.52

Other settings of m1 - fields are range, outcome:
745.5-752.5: 4.56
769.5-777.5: 3.786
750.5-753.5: 4.805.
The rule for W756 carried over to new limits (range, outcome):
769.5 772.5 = 3.95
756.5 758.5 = 4.78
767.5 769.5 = 4.35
